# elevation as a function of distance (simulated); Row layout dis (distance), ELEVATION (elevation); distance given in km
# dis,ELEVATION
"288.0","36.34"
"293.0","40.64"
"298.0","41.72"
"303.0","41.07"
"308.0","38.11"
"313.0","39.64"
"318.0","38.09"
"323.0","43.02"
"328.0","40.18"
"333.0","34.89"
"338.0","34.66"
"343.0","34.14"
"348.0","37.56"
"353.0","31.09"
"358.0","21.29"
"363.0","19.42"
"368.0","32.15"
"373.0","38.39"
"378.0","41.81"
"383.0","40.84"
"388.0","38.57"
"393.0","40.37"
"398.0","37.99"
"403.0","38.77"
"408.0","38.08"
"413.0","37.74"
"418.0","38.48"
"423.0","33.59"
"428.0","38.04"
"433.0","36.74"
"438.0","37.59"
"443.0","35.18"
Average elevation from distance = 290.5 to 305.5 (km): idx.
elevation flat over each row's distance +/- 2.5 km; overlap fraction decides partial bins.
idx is 41.1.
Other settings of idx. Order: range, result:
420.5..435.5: 36.1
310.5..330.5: 40.2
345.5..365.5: 27.3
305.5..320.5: 38.6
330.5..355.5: 34.5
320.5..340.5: 38.2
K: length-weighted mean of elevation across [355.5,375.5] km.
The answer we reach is 27.8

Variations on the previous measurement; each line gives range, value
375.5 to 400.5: 39.9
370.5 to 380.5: 40.1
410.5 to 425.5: 36.6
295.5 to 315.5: 40.1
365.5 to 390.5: 38.4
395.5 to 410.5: 38.3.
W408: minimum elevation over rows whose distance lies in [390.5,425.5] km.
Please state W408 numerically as 33.59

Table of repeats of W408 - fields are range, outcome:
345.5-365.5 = 19.42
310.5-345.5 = 34.14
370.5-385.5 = 38.39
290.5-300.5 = 40.64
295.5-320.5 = 38.09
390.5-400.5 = 37.99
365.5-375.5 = 32.15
